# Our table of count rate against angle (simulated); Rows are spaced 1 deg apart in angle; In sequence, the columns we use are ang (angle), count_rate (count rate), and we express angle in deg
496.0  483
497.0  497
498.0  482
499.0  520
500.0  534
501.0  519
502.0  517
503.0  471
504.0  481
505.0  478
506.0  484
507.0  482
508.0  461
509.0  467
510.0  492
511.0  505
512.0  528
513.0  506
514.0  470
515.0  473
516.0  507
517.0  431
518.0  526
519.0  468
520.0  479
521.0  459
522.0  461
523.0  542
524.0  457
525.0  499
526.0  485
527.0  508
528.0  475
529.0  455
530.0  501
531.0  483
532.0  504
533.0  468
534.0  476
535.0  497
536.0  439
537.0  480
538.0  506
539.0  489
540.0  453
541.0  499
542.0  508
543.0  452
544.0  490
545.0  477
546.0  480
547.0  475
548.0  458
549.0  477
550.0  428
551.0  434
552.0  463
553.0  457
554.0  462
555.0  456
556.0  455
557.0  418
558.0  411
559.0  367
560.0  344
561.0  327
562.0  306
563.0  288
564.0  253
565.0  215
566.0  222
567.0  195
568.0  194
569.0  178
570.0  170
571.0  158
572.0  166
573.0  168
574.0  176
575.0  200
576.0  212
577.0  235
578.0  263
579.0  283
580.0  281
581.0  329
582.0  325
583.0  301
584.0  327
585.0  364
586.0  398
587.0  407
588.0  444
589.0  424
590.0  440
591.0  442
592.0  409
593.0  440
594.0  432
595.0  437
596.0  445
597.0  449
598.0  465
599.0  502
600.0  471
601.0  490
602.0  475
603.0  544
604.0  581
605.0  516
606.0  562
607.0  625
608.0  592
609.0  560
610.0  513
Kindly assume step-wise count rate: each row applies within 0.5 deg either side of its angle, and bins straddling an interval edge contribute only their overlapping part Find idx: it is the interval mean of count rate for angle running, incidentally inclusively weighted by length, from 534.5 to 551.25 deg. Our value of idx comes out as 474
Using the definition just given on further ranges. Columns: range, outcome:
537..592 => 356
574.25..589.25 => 315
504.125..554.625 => 479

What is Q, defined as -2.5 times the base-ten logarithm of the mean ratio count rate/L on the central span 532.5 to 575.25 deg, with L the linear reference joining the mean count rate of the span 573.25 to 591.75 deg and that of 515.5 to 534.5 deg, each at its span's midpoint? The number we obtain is 0.10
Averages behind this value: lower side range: 483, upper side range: 324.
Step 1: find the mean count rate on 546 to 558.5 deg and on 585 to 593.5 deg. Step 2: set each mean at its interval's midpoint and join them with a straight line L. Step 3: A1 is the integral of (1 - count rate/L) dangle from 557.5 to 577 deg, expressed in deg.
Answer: 8.89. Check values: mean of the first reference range 451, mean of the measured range 239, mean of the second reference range 422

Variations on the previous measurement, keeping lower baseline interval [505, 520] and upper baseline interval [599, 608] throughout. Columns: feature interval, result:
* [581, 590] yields 2.6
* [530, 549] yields 0.7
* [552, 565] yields 3.4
